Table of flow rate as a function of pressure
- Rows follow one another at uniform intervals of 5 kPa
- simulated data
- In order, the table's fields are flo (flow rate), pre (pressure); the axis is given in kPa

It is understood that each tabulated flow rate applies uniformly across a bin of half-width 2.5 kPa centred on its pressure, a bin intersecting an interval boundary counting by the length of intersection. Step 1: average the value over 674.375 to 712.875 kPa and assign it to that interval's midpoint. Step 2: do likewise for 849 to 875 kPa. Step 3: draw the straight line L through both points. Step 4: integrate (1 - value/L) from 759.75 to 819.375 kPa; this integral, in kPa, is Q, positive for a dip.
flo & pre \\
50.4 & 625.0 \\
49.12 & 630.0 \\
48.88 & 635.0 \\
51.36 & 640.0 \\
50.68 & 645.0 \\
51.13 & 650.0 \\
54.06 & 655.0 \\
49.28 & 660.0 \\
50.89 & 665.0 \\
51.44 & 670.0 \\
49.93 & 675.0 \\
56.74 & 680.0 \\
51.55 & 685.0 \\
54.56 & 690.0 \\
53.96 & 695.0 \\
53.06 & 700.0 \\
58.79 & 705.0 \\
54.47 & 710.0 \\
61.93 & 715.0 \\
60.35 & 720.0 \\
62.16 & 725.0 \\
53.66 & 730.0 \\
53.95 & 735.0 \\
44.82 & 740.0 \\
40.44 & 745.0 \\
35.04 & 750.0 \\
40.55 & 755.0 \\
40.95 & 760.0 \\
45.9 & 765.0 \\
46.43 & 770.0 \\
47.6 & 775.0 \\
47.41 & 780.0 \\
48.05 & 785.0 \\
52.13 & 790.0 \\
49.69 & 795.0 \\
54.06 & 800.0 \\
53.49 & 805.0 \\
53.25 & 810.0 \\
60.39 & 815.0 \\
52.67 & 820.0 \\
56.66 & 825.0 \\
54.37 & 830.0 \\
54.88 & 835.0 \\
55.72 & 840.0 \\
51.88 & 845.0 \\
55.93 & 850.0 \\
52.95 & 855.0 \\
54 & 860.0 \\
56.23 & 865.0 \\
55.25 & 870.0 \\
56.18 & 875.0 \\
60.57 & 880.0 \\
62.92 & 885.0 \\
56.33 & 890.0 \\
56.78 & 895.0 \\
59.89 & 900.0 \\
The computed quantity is 4.7 kPa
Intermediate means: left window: 54.4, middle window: 50.4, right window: 54.9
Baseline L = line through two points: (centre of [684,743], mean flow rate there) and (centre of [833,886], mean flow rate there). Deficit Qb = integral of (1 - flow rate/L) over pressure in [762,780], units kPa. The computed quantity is 2.9 kPa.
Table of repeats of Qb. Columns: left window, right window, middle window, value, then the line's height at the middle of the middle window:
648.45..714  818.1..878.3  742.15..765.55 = 5.97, 54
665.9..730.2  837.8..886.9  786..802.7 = 1.26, 55.9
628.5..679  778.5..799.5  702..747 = -3.83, 50.4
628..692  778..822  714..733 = -2.66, 51.9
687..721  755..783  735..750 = 2.01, 49.8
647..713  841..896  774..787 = 1.68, 54.8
